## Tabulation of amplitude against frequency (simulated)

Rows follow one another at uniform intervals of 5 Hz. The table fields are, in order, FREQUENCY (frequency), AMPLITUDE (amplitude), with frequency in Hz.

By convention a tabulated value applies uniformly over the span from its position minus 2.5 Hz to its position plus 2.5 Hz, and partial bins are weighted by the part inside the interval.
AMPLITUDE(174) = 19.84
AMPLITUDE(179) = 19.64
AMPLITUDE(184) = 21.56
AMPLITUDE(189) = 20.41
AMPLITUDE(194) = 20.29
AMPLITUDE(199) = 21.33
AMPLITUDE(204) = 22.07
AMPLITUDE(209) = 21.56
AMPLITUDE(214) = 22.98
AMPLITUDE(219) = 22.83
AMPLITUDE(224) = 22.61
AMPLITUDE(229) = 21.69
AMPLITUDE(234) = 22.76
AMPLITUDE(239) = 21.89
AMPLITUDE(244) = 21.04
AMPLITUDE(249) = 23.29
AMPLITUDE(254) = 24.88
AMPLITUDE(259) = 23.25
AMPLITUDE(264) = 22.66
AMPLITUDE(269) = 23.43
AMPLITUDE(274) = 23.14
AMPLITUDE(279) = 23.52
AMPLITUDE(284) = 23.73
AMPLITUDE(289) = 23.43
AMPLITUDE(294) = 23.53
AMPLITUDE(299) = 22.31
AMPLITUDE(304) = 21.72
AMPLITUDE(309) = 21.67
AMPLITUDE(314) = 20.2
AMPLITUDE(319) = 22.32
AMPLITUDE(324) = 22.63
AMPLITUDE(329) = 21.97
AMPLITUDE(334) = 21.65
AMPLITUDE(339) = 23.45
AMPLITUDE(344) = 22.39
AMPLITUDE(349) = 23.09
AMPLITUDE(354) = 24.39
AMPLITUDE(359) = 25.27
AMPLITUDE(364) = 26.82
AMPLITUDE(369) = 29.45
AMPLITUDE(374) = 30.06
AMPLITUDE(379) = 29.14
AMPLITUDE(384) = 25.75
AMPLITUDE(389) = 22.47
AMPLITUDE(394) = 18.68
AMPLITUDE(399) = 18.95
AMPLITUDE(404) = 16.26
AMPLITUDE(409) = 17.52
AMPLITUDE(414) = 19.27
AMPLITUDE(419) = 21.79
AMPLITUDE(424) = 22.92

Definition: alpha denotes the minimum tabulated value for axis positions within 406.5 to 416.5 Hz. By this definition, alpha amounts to 17.52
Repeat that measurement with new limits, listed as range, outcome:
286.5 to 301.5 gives 22.31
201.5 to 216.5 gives 21.56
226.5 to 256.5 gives 21.04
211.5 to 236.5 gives 21.69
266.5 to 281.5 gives 23.14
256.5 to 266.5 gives 22.66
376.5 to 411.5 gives 16.26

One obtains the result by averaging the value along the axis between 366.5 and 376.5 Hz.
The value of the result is 29.8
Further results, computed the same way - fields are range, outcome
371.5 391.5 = 26.9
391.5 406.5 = 18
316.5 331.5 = 22.3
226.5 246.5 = 21.8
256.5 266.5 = 23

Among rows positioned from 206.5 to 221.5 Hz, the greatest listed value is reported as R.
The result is 22.98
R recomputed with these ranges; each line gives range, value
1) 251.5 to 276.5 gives 24.88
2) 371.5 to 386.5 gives 30.06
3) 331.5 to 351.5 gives 23.45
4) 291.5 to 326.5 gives 23.53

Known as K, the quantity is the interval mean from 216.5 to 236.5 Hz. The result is 22.5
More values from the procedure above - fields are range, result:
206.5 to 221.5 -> 22.5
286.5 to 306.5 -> 22.7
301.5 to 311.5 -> 21.7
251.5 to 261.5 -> 24.1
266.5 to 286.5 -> 23.5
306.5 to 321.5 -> 21.4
